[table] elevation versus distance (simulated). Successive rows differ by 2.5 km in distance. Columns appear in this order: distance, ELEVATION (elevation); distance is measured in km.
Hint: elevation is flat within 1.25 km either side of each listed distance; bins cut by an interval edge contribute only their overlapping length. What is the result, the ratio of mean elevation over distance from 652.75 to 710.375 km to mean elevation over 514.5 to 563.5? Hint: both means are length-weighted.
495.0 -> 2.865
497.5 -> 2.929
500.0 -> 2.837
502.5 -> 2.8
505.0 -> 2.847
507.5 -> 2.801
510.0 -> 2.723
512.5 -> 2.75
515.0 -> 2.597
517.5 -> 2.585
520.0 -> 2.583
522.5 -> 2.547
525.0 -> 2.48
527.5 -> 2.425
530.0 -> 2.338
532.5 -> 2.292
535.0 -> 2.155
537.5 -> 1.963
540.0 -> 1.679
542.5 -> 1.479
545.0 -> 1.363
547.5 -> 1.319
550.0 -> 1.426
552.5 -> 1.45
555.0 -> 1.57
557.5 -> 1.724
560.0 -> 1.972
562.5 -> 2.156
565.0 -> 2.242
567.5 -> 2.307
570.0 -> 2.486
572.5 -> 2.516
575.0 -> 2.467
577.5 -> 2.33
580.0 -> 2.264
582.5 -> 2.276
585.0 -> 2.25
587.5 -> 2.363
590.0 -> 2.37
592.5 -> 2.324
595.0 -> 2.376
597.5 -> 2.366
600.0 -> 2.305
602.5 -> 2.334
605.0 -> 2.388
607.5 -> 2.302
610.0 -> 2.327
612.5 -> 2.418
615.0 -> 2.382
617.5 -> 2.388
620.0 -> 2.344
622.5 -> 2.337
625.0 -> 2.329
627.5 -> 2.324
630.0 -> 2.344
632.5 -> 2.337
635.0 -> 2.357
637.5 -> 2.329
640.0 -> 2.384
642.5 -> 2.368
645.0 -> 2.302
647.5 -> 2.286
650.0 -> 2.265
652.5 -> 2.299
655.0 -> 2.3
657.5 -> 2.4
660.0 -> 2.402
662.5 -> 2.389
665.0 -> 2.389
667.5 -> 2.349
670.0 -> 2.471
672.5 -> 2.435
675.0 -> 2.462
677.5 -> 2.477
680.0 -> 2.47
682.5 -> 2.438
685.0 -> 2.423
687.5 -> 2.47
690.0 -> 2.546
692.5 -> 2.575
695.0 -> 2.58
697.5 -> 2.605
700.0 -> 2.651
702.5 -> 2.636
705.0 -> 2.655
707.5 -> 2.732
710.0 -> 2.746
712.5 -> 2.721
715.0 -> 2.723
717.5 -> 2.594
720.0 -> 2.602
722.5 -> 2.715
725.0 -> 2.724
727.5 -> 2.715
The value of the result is 1.25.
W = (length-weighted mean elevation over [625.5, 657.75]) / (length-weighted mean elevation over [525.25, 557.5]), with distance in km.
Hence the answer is 1.29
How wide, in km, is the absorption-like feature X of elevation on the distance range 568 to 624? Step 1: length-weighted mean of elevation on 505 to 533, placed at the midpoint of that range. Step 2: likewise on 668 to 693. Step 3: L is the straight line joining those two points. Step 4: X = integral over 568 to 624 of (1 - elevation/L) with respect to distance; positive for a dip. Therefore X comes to 3.7 km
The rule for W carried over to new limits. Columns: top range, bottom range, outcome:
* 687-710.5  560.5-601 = 1.12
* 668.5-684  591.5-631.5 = 1.05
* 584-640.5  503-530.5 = 0.90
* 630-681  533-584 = 1.21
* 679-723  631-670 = 1.11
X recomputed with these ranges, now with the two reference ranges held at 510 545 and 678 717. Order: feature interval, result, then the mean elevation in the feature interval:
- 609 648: 1.9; 2.35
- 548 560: 3.9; 1.57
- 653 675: 1.2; 2.39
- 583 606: 0.6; 2.34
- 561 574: 0.1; 2.34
